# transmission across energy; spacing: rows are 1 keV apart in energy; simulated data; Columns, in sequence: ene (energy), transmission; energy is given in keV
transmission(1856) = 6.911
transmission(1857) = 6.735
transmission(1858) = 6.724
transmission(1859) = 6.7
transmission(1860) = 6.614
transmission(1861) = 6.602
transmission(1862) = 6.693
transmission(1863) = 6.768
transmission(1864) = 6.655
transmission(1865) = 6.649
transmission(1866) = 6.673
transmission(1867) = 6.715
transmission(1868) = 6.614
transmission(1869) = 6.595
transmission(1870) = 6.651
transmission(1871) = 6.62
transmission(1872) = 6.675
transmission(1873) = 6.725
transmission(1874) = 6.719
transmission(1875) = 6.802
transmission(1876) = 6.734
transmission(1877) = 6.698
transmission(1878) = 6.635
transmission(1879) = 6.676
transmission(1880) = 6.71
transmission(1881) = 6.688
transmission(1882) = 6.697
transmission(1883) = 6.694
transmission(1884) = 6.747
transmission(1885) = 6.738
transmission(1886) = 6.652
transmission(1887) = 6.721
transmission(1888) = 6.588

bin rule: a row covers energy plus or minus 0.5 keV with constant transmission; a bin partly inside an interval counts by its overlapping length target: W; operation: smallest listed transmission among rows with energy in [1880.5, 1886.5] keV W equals 6.652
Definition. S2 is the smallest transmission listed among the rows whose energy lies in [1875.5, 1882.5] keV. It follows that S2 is 6.635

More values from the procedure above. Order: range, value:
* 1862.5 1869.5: 6.595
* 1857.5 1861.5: 6.602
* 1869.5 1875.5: 6.62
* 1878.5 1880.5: 6.676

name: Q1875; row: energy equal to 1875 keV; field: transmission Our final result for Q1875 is 6.802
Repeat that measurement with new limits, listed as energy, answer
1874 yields 6.719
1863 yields 6.768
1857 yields 6.735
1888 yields 6.588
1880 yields 6.71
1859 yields 6.7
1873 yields 6.725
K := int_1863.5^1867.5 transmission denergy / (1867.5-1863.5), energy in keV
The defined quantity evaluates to 6.67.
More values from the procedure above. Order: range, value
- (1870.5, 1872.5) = 6.65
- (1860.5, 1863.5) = 6.69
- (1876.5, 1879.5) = 6.67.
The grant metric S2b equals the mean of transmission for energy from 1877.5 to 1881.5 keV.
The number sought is 6.68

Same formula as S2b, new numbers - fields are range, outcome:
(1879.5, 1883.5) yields 6.7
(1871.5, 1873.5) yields 6.7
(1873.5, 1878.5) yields 6.72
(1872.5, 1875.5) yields 6.75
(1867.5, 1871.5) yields 6.62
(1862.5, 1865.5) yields 6.69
